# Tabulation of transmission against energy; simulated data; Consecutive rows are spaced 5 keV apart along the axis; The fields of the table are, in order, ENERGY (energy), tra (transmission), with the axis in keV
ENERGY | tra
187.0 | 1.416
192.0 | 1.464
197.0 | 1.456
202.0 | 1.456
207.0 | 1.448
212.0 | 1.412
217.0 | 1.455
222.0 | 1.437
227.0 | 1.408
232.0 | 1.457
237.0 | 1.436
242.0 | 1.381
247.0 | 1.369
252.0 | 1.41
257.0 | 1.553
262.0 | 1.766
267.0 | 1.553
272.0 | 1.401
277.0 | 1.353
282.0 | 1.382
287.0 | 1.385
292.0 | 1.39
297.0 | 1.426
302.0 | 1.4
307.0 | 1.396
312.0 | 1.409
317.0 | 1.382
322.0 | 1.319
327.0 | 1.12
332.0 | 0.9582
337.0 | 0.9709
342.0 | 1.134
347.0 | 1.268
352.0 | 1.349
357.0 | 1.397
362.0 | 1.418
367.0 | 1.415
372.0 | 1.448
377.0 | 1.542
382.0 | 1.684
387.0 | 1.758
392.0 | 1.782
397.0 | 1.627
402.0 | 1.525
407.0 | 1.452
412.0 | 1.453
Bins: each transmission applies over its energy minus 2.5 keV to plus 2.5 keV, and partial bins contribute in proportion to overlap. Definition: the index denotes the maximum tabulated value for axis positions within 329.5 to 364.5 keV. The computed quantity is 1.418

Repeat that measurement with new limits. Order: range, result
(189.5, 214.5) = 1.464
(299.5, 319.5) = 1.409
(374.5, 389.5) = 1.758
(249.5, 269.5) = 1.766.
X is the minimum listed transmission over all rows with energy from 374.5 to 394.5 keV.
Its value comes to 1.542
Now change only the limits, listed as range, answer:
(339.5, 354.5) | 1.134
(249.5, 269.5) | 1.41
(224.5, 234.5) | 1.408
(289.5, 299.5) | 1.39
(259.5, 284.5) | 1.353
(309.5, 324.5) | 1.319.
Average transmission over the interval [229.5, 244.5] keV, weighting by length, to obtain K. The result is 1.42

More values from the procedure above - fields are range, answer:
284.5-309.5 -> 1.4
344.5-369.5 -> 1.37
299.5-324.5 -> 1.38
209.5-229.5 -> 1.43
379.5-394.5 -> 1.74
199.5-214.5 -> 1.44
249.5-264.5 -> 1.58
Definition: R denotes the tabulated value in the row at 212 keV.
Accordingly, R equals 1.412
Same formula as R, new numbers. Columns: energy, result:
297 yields 1.426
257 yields 1.553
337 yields 0.9709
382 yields 1.684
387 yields 1.758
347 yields 1.268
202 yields 1.456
